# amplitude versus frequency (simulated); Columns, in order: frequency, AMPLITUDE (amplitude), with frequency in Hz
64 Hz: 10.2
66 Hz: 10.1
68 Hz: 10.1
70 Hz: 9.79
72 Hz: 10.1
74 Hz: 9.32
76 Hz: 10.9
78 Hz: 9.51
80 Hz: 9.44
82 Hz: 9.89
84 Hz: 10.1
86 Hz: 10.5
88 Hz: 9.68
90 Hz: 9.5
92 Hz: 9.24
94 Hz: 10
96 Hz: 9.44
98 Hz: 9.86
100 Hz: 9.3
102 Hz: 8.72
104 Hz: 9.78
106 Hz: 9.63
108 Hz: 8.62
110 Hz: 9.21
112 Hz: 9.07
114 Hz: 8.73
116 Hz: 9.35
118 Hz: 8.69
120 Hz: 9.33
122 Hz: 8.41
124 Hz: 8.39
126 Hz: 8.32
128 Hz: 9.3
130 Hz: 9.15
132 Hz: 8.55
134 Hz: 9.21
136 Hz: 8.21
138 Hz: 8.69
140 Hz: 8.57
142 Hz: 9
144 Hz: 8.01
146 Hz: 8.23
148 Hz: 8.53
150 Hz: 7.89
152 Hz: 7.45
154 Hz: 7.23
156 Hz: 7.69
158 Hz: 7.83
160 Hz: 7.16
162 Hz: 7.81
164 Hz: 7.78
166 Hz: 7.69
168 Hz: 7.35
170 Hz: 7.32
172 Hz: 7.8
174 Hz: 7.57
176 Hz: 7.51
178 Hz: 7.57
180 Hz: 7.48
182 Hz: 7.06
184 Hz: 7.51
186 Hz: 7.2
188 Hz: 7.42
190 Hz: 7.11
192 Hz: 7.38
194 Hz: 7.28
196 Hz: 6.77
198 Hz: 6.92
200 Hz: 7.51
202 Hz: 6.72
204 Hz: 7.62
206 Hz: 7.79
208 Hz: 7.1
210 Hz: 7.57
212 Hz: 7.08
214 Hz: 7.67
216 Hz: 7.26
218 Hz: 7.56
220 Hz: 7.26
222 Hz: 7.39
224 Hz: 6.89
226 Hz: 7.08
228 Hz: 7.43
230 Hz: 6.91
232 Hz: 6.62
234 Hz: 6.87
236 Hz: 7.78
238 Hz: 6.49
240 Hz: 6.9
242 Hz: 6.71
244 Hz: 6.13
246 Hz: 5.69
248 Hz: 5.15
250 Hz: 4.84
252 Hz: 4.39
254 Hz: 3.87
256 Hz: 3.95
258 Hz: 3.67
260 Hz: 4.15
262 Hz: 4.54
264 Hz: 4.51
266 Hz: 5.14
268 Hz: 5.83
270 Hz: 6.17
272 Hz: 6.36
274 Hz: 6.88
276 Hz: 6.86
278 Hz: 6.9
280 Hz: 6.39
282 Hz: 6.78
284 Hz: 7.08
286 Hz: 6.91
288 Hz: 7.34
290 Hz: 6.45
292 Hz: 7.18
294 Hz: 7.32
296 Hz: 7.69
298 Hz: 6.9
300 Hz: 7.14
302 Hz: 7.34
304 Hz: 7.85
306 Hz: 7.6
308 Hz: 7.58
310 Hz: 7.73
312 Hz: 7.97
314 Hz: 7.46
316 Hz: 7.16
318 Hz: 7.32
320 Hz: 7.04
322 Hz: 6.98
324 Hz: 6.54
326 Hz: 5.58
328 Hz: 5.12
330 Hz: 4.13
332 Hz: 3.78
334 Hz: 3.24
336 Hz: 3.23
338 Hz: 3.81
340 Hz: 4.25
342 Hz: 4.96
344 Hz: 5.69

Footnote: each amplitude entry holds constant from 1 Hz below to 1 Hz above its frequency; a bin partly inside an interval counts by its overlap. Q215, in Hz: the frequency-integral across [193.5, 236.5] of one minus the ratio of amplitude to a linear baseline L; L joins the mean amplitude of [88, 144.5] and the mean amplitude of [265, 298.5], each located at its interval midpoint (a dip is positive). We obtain 2.4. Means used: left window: 9.03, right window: 6.71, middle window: 7.22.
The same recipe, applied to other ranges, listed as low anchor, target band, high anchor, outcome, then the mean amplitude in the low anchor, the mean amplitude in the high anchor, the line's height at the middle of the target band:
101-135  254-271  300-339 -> 5.6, 8.97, 6.21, 6.99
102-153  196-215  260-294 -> 0.4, 8.73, 6.3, 7.46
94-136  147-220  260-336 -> 5.6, 9.06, 6.43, 8.07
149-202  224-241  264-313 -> 0.4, 7.42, 6.92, 7.17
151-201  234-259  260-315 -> 5.3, 7.42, 6.76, 7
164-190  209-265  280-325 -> 9.1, 7.46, 7.22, 7.35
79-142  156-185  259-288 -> 1.8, 9.19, 6.08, 8.04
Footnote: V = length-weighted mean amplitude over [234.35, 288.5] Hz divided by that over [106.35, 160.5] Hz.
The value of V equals 0.7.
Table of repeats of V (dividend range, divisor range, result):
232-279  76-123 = 0.60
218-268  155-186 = 0.78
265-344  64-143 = 0.68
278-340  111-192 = 0.80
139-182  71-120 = 0.82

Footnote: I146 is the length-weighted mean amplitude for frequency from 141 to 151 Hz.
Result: 8.33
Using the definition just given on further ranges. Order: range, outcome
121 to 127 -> 8.37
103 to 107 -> 9.71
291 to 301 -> 7.25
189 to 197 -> 7.13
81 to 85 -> 10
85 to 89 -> 10.1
